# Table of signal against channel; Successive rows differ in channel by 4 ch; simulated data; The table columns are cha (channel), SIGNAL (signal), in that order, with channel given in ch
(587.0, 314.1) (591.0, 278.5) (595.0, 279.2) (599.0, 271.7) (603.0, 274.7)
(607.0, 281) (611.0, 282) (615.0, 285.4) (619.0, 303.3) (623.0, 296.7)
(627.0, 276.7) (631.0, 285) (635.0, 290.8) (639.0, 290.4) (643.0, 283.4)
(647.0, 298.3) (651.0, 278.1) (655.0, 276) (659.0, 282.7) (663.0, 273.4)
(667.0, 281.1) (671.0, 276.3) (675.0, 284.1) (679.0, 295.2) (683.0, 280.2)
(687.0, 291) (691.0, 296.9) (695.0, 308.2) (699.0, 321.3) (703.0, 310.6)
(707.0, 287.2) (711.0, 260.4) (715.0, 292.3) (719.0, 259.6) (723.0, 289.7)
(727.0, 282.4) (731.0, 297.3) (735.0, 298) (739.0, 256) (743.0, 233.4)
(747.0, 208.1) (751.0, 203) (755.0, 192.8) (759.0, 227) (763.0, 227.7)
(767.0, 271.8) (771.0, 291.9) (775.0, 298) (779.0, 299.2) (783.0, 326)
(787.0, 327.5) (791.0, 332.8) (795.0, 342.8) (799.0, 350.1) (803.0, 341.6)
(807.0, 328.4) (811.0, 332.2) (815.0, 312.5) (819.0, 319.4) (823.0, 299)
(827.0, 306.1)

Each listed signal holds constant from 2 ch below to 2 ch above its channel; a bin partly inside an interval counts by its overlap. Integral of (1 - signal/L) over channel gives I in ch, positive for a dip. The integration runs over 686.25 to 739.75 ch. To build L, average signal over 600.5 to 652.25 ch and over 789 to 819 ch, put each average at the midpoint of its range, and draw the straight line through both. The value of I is 3.3 ch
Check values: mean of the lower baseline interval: 287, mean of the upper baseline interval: 333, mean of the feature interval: 290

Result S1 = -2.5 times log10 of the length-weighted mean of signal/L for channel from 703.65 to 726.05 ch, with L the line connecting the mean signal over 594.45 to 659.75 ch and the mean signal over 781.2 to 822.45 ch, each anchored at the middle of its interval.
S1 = 0.10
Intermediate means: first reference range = 285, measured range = 280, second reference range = 330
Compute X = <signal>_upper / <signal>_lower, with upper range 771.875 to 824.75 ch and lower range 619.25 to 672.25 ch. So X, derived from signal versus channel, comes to 1.1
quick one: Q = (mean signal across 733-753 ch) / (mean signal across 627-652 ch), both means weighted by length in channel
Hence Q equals 0.8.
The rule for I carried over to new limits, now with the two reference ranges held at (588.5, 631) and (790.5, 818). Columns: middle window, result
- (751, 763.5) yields 4.25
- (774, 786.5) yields 0.64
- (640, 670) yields 1.33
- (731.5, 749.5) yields 3.72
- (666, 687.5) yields 1.17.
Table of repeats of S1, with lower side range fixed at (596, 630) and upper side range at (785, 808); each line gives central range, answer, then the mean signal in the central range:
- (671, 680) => 0.059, 286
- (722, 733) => 0.099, 290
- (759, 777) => 0.227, 267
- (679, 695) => 0.048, 292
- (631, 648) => 0.007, 290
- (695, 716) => 0.054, 296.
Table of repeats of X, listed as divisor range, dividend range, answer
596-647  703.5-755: 0.92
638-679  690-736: 1.03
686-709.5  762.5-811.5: 1.04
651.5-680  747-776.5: 0.86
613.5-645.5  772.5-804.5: 1.13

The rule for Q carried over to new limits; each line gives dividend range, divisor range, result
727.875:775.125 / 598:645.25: 0.87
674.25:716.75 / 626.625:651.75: 1.02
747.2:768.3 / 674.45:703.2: 0.74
